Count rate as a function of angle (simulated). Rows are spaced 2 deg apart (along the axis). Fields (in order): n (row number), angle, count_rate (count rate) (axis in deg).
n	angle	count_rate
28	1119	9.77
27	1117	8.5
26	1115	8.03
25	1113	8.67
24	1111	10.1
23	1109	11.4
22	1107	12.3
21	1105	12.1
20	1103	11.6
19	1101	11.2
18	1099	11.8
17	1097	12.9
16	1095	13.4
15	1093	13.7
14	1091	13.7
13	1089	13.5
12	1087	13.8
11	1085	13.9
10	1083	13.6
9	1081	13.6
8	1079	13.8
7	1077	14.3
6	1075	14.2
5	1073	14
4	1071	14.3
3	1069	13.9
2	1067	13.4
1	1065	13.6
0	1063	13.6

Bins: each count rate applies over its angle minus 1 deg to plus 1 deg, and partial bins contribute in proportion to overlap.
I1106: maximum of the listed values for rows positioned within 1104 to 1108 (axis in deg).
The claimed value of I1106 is 12.3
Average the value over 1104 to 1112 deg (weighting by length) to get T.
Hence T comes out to 11.5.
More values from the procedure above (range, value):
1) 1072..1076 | 14.1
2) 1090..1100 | 13.1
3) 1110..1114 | 9.38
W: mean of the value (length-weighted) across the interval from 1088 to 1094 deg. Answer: 13.6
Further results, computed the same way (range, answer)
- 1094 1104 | 12.2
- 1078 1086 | 13.7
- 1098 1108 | 11.8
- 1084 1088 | 13.9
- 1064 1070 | 13.6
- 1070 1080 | 14.1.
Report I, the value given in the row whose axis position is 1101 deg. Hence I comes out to 11.2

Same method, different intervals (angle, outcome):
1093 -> 13.7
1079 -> 13.8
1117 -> 8.5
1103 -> 11.6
